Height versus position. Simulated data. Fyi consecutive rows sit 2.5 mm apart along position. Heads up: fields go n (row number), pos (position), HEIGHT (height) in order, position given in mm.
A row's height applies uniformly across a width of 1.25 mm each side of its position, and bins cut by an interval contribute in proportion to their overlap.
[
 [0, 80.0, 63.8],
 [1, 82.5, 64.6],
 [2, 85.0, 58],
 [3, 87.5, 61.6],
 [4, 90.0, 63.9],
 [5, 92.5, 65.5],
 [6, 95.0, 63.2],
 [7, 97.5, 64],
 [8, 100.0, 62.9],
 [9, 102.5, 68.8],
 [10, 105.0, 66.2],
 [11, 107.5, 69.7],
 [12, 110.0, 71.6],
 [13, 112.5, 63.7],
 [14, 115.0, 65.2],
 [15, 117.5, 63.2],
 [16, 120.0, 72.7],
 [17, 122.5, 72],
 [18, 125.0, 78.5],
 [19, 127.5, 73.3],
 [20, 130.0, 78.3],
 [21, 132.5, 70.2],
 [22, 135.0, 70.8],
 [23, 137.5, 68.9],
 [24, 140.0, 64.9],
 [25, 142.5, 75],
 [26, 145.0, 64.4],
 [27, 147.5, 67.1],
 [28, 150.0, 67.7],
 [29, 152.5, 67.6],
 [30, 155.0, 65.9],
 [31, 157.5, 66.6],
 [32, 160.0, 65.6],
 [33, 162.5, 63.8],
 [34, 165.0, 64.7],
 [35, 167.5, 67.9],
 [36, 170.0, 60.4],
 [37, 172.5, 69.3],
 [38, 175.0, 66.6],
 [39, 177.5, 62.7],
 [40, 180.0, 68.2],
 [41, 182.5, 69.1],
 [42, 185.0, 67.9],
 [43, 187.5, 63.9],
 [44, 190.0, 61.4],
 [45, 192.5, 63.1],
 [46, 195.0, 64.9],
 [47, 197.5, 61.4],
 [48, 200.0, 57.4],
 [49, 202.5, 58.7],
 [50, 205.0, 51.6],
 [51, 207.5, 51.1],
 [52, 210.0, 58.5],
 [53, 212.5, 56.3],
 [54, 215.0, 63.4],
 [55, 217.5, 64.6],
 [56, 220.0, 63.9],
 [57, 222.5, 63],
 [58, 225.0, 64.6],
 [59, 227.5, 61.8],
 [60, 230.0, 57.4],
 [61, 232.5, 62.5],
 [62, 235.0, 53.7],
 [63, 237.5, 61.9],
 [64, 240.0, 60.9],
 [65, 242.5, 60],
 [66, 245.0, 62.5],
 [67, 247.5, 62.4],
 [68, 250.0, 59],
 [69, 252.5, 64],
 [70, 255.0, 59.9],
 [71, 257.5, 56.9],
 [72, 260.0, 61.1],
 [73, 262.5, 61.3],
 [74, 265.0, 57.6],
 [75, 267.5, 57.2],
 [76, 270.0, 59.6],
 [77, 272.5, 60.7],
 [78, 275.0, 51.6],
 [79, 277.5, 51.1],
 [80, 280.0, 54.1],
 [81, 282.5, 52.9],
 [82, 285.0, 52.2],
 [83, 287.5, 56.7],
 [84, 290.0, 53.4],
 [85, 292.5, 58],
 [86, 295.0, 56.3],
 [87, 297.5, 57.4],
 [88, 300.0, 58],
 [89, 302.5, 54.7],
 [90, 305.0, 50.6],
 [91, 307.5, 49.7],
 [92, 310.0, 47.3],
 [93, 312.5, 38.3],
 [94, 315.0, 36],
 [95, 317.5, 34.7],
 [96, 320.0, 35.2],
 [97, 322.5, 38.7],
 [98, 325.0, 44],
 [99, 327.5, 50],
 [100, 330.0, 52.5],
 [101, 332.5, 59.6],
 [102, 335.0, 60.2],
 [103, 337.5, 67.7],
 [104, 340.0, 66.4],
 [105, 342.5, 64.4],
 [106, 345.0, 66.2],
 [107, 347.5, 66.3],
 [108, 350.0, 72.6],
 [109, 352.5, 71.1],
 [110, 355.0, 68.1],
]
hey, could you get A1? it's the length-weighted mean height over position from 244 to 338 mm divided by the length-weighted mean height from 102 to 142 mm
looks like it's 0.8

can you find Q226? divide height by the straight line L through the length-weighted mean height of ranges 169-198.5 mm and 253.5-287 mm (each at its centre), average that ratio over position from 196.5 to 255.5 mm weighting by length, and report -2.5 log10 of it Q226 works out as 0.015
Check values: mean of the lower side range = 65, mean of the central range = 60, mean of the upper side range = 56.7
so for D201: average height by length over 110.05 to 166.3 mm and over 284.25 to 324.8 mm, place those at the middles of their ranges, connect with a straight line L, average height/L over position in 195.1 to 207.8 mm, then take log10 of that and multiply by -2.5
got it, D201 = 0.070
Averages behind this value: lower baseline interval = 68.7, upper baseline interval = 48.4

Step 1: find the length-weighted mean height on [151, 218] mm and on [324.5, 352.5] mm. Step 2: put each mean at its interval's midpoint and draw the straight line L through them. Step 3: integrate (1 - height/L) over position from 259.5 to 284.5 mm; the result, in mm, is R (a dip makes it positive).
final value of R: 2.4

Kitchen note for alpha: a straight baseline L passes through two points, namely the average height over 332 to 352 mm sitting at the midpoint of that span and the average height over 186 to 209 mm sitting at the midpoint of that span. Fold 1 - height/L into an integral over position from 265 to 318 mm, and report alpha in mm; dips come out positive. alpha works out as 9.4 mm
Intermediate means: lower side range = 59.4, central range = 52.3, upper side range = 65.9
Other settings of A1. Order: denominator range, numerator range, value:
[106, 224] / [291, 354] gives 0.83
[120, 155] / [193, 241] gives 0.85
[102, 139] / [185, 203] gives 0.88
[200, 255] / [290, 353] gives 0.90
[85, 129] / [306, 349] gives 0.77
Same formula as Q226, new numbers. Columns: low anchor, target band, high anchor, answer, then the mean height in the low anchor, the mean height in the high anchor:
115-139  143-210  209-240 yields 0.04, 71.6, 61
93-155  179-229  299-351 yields 0.01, 68.6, 52.9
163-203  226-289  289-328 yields -0.08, 64.3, 47.6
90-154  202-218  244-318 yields 0.06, 68.5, 54.7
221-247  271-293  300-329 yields -0.07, 60.9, 44.3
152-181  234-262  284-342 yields -0.05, 65.7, 51.4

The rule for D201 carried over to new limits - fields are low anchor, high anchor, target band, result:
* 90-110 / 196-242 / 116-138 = -0.12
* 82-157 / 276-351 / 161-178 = -0.02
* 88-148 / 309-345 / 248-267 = -0.07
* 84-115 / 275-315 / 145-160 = -0.09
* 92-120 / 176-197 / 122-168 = -0.06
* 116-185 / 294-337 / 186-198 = 0.00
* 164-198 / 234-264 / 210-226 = 0.00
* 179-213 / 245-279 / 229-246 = 0.00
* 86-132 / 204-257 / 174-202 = -0.02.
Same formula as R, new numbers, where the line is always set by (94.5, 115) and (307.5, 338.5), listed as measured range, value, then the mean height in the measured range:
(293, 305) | -1.7 mm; 56.1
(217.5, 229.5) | -1.6 mm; 63.1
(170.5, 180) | -0.9 mm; 66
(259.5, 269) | -1.3 mm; 59.2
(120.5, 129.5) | -1.4 mm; 74.8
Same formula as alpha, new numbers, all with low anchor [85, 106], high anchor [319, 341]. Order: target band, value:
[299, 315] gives 1.6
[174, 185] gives -1.2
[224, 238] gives -0.6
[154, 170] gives -1.2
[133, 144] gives -1.4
